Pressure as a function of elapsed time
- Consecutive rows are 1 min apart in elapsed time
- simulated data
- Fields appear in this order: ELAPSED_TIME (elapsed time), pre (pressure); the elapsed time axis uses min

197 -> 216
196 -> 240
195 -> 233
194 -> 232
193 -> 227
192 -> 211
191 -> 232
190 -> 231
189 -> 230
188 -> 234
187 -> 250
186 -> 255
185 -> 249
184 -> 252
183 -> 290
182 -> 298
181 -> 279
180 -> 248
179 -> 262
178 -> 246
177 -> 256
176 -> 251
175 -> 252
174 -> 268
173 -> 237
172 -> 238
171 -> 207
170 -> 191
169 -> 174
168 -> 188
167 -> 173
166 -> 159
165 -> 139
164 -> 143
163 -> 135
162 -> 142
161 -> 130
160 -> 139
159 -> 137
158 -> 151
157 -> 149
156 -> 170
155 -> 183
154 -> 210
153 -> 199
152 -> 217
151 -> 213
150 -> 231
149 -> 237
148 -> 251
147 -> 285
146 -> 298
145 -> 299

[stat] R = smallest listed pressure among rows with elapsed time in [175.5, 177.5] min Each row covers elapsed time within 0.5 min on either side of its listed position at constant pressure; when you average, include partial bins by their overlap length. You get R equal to 251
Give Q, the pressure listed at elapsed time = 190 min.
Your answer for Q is 231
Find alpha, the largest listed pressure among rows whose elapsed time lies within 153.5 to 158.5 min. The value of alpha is 210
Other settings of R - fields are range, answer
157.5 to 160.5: 137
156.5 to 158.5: 149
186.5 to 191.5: 230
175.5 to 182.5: 246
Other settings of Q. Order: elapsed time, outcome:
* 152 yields 217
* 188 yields 234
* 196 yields 240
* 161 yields 130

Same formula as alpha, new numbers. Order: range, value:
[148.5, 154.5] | 237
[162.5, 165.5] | 143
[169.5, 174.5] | 268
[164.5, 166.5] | 159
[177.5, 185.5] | 298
